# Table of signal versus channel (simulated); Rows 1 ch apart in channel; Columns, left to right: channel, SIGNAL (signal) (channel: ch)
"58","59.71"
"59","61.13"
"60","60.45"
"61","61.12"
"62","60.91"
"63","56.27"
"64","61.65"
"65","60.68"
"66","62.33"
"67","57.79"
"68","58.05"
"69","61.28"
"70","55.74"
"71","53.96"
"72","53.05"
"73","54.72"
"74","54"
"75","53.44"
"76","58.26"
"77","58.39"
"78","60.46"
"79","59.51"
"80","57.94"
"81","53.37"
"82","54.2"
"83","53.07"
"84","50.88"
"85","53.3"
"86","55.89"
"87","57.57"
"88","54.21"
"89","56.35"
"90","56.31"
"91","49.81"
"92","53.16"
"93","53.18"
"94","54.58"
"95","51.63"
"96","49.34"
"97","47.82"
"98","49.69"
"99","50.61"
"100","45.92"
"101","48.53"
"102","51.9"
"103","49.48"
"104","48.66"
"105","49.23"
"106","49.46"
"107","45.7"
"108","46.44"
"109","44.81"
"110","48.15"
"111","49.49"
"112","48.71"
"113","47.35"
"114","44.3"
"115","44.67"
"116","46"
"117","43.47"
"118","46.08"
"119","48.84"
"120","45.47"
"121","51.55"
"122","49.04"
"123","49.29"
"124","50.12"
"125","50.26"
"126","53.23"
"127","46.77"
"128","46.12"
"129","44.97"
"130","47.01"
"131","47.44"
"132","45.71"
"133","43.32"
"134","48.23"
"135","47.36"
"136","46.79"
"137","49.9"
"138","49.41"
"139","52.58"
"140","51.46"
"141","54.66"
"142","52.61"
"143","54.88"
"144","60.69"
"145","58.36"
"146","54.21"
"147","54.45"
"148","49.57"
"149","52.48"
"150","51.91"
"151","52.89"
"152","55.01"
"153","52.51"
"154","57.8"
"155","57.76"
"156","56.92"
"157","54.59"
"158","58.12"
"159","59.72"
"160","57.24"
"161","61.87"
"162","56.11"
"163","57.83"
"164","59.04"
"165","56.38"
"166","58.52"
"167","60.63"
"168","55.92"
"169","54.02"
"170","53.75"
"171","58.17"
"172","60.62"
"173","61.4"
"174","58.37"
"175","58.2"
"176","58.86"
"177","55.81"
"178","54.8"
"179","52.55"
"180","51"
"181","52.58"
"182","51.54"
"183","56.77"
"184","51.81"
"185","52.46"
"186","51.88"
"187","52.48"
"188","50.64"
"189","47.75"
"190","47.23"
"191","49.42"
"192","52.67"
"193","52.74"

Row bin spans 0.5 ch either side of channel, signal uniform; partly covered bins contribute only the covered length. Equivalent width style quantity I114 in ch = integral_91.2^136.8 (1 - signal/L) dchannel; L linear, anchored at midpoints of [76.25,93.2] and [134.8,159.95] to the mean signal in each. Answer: 5.4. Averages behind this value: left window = 55.2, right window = 54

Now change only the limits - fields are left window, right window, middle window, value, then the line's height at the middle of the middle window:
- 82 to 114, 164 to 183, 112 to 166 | 2.20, 53.8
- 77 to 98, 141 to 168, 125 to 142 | 2.12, 55.5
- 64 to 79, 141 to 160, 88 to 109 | 2.37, 56.8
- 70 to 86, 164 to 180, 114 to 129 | 2.25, 56.1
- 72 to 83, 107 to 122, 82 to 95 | -0.14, 53.4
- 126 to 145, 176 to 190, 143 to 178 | -3.75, 51.2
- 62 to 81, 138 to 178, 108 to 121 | 2.35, 56.9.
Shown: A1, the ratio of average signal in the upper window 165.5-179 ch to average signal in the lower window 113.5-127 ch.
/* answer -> 1.20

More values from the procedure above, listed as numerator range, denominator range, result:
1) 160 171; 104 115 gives 1.21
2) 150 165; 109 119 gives 1.22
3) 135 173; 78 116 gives 1.09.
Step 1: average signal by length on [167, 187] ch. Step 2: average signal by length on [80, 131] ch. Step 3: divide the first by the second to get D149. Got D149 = 1.1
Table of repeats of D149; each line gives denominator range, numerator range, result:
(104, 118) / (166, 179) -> 1.23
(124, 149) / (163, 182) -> 1.12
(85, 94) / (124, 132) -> 0.88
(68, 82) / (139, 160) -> 0.97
